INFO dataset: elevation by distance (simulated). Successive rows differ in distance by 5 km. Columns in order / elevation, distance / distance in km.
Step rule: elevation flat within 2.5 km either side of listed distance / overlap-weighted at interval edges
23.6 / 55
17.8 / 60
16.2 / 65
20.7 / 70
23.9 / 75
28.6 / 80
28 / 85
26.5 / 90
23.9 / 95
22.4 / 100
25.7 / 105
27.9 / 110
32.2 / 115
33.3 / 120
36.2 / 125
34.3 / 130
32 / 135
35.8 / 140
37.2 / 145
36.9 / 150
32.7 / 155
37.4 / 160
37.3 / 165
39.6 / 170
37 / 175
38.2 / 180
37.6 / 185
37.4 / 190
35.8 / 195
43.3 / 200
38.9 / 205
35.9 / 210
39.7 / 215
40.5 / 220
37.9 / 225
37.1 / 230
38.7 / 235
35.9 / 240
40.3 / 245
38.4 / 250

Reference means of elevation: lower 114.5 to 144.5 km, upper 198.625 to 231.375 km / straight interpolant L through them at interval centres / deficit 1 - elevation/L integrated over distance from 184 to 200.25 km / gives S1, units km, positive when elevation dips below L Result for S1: -0.1 km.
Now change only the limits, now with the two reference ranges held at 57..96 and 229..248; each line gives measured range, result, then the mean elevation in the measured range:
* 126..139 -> -2.5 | 33.8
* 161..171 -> -2.1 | 38.1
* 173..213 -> -4.9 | 38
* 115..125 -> -2.4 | 33.8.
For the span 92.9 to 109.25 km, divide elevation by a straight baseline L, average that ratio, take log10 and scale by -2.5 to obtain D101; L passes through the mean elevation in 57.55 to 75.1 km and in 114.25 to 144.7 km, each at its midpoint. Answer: 0.13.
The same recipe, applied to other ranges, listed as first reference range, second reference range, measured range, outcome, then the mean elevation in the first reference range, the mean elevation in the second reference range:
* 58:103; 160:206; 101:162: -0.083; 23.2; 38.3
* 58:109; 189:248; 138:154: -0.190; 23.6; 38.5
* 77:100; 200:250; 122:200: -0.120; 26.2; 38.6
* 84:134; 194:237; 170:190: -0.068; 29.2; 38.7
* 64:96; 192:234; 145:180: -0.116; 24.3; 38.6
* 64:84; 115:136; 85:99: 0.060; 23.2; 33.9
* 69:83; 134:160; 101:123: 0.031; 24.9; 35.3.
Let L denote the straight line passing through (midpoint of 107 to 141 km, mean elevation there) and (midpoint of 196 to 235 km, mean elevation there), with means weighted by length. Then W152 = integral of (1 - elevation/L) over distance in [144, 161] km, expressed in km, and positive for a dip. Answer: -0.5 km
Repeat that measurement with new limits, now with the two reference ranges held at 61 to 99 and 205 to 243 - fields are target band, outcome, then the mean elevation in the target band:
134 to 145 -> -2.0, 34.9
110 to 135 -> -4.7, 33.2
